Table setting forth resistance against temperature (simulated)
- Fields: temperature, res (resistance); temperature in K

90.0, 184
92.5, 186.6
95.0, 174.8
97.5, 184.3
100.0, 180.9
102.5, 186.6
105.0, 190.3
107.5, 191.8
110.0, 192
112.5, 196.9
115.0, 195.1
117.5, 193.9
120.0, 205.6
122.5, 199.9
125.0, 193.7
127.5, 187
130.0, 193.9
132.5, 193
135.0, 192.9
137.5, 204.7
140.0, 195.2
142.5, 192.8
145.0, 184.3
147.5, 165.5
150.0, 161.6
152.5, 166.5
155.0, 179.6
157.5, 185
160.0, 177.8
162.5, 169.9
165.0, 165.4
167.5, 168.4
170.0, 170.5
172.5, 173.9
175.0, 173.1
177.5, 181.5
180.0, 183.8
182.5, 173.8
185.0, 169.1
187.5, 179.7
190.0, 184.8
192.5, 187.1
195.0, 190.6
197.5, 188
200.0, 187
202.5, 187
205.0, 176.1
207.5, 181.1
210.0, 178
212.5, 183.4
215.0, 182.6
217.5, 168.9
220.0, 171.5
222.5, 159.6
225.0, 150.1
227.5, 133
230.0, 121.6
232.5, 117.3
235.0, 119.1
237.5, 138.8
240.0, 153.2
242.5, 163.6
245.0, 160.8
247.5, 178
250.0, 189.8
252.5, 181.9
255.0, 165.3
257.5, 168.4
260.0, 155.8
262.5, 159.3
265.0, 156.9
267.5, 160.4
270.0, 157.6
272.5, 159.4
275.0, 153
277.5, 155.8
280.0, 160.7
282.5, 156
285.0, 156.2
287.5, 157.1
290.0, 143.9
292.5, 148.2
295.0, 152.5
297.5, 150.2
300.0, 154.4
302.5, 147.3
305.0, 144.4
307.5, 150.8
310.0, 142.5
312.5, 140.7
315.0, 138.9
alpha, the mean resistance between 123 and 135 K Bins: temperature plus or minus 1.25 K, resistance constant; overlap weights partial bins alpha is 193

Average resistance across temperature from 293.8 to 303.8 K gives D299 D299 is 151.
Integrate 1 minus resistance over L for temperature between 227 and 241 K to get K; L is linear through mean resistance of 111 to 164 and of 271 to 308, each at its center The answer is 3.0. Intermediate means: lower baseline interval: 187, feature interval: 130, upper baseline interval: 153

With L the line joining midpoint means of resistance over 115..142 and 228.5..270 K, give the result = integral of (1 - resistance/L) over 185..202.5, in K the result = -1.1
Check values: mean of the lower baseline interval 196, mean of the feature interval 185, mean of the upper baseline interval 156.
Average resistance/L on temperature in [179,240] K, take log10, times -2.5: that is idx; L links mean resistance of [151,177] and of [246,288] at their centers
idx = 0.01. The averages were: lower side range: 173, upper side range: 163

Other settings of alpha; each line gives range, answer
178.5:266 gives 167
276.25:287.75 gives 157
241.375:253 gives 174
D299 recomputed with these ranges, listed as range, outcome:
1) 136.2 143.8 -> 197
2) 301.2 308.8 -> 148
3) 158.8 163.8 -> 174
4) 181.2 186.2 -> 172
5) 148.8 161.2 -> 174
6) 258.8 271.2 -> 158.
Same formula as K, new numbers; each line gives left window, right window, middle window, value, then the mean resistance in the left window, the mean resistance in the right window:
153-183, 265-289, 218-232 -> 1.6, 175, 157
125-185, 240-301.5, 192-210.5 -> -1.3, 180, 160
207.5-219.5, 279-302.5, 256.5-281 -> 0.2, 178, 153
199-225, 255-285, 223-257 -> 3.1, 176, 159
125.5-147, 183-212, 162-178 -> 1.3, 192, 182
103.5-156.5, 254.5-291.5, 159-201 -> 0.0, 189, 158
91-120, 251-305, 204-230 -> 0.4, 189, 157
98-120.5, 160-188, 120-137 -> -0.8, 192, 174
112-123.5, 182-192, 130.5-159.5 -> 1.0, 198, 178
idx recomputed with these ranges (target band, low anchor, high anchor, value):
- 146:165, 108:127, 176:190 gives 0.08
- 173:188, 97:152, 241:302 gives 0.01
